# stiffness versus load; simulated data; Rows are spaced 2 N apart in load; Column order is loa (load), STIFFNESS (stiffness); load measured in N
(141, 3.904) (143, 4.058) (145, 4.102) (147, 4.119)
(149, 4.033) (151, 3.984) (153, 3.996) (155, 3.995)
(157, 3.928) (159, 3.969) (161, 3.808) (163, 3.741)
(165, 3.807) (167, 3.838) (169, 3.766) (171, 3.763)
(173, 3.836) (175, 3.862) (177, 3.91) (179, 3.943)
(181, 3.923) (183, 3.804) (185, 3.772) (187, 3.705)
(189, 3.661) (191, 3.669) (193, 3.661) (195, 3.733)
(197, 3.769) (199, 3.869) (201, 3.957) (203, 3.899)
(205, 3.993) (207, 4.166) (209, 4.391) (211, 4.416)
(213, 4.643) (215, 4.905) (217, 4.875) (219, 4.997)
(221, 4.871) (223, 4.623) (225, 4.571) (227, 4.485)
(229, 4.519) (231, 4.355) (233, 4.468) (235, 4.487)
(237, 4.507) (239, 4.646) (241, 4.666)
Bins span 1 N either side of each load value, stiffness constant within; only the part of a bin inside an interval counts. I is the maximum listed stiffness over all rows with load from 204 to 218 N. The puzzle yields 4.905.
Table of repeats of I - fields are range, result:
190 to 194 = 3.669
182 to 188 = 3.804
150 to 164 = 3.996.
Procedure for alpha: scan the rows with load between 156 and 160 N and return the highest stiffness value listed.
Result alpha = 3.969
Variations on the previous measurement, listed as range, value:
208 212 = 4.416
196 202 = 3.957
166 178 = 3.91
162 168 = 3.838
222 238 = 4.623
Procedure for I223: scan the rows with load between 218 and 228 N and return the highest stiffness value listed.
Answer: 4.997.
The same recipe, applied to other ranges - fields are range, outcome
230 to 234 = 4.468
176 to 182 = 3.943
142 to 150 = 4.119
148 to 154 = 4.033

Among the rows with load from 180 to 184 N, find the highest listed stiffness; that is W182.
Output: 3.923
